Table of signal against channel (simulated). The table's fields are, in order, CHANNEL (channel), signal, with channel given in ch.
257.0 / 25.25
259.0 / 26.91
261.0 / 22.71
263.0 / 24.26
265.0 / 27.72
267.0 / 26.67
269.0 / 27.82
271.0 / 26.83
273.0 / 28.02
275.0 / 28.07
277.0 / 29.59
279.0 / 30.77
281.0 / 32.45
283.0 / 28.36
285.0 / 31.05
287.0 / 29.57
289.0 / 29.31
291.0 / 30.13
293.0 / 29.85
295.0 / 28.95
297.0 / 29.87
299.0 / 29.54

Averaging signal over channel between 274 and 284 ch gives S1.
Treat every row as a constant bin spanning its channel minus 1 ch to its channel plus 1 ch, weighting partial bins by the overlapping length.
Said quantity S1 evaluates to 29.8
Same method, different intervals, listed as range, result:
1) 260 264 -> 23.5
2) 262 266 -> 26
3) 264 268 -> 27.2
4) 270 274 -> 27.4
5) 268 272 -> 27.3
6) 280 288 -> 30.4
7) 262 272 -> 26.7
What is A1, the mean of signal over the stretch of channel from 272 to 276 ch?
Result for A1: 28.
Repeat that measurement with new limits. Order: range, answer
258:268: 25.7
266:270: 27.2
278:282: 31.6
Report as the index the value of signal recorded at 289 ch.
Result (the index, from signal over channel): 29.31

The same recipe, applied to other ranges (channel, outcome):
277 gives 29.59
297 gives 29.87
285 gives 31.05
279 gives 30.77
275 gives 28.07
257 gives 25.25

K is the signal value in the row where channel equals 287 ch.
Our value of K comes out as 29.57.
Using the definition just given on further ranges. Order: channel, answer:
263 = 24.26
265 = 27.72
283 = 28.36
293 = 29.85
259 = 26.91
